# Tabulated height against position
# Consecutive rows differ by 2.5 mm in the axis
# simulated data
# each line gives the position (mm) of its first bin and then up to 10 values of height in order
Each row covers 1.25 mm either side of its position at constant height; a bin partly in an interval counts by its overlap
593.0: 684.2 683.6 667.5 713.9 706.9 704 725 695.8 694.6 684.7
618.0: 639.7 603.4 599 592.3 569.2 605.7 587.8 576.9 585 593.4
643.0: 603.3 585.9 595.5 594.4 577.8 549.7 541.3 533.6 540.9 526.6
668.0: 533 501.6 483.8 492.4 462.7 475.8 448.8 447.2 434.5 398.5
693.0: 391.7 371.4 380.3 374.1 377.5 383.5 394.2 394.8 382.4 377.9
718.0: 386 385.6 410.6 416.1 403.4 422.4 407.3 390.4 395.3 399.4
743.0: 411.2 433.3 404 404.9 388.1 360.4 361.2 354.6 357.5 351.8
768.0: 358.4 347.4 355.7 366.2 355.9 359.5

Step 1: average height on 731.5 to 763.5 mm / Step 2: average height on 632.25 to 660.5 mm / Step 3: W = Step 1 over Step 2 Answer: 0.68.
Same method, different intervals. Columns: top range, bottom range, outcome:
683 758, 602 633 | 0.61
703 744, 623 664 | 0.69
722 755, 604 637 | 0.64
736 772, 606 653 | 0.62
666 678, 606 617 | 0.72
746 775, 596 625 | 0.55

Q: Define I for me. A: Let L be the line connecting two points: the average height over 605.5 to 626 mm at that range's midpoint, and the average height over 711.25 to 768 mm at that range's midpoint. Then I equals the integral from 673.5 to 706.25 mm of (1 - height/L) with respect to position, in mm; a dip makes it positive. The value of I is 5.2 mm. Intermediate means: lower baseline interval 660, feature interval 420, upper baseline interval 390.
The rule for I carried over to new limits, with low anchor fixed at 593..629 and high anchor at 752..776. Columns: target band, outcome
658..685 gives 2.2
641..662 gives 0.4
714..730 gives 1.6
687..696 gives 1.9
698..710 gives 2.4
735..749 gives -0.1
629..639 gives 0.5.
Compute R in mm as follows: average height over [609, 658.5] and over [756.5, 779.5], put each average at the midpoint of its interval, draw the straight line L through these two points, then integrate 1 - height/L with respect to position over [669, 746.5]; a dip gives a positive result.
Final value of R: 8.7 mm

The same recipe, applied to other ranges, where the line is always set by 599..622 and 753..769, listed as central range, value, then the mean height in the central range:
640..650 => 0.2 mm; 595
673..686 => 1.6 mm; 468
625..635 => 0.8 mm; 588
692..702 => 2.4 mm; 379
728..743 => 0.4 mm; 404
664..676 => 1.0 mm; 509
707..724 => 2.5 mm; 390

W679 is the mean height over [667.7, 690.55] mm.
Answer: 469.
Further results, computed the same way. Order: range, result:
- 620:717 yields 498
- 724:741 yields 405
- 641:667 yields 565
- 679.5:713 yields 404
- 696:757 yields 395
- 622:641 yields 588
